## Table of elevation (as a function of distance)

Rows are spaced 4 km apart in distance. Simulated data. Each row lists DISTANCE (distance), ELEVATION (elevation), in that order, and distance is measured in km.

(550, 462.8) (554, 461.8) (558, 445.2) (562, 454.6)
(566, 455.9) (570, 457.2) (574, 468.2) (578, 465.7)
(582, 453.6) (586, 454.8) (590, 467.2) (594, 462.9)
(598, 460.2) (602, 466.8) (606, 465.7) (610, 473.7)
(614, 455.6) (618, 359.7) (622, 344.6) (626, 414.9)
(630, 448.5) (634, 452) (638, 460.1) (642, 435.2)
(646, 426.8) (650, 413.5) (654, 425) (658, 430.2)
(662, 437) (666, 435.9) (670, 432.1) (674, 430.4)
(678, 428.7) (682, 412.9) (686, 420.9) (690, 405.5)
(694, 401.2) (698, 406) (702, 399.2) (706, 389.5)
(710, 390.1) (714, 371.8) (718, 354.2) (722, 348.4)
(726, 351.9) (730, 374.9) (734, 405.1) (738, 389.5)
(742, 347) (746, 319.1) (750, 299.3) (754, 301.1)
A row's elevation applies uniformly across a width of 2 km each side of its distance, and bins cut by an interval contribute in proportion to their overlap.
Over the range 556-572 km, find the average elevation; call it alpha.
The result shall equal 453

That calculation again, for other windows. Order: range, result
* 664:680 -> 432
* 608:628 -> 410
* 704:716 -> 384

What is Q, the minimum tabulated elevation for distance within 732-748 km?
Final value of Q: 319.1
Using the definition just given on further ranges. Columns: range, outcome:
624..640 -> 414.9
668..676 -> 430.4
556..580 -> 445.2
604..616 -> 455.6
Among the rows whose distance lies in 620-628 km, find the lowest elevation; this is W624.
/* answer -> 344.6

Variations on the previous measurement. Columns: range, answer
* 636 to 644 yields 435.2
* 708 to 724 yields 348.4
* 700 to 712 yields 389.5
